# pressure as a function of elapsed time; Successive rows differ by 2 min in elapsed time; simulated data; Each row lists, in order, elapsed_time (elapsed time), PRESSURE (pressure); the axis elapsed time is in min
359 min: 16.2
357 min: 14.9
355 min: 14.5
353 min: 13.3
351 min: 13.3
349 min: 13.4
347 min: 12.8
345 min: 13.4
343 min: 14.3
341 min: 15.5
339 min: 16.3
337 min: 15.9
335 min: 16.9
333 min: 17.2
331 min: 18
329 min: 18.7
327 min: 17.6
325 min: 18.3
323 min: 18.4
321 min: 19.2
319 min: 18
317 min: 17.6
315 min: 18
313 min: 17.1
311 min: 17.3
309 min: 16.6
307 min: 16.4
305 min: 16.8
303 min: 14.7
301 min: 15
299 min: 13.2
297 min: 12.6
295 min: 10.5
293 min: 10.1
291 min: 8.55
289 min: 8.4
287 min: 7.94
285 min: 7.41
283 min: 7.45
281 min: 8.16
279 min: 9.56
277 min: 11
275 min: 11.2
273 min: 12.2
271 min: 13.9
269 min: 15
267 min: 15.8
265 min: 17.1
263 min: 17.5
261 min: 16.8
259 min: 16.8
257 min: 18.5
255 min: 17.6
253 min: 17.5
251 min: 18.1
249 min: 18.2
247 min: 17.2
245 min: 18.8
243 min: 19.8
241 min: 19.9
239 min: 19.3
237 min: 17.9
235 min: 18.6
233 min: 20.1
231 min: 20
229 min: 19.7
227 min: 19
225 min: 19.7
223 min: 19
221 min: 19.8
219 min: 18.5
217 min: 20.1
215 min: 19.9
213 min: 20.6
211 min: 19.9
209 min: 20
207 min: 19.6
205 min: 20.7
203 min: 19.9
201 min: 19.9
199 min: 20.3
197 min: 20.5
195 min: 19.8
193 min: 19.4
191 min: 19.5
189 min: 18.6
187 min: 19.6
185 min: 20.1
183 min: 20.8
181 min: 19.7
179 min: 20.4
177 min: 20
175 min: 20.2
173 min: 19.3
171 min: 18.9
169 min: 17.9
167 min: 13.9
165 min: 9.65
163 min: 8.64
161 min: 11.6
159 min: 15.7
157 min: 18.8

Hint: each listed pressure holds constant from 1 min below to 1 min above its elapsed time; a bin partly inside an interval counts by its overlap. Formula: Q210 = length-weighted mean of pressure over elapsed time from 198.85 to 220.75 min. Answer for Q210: 19.9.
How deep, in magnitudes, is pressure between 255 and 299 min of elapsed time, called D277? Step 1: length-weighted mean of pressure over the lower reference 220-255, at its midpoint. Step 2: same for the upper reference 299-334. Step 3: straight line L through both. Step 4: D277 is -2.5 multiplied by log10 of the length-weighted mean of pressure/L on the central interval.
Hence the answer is 0.42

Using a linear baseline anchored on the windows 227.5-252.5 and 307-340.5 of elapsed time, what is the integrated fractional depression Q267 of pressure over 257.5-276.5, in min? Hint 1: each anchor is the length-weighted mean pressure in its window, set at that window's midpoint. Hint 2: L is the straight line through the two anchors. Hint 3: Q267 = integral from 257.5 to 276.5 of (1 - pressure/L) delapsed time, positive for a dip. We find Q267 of 3.5 min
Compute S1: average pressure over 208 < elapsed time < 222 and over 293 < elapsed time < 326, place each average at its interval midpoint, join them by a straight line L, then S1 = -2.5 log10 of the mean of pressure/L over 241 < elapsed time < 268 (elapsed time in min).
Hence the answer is 0.03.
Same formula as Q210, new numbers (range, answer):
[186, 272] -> 18.8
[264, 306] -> 11.7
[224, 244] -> 19.4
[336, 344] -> 15.5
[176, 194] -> 19.8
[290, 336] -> 15.9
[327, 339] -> 17.3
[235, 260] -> 18.3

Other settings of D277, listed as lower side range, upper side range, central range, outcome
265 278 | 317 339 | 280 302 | 0.45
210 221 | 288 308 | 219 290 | 0.05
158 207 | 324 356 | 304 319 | -0.07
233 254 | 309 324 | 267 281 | 0.45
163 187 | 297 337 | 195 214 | -0.14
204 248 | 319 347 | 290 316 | 0.21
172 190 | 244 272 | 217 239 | -0.07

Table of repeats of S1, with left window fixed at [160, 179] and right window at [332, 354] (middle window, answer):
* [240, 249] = -0.22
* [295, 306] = 0.07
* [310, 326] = -0.20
